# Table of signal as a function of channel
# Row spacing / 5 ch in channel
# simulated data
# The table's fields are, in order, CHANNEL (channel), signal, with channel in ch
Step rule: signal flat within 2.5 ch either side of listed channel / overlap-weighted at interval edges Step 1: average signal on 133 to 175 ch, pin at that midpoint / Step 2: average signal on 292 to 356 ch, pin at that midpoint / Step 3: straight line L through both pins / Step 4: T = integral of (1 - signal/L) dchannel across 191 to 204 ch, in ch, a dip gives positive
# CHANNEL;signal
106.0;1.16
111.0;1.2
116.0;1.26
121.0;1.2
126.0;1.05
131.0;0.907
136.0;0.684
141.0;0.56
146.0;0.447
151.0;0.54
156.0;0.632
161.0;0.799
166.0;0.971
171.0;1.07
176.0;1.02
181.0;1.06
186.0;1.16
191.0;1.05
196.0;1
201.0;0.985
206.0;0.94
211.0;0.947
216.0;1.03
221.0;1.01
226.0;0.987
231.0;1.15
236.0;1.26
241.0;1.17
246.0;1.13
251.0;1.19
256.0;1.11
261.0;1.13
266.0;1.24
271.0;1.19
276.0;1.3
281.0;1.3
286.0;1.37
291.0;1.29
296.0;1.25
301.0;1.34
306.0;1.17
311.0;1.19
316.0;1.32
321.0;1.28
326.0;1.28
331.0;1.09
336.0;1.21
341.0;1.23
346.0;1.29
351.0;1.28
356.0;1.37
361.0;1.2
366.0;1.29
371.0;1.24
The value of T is -2.2 ch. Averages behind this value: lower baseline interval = 0.726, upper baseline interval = 1.25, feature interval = 1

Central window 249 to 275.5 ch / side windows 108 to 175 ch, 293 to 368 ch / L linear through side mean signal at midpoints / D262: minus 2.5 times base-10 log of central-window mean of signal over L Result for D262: -0.06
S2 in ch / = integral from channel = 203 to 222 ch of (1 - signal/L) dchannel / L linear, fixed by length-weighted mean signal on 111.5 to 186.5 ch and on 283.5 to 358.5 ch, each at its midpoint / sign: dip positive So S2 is 0.9 ch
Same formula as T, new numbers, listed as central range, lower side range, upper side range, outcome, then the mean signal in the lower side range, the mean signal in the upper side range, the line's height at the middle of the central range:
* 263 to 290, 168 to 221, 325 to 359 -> -3.02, 1.02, 1.25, 1.15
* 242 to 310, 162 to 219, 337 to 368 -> -4.58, 1.02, 1.27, 1.15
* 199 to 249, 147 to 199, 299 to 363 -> -1.81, 0.917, 1.25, 1.02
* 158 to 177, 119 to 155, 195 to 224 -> -2.15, 0.758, 0.985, 0.853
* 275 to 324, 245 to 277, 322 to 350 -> -3.10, 1.18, 1.23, 1.2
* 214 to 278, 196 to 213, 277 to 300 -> -0.79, 0.964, 1.3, 1.13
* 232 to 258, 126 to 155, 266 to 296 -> -1.16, 0.664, 1.28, 1.12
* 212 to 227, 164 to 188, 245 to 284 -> 1.64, 1.06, 1.2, 1.13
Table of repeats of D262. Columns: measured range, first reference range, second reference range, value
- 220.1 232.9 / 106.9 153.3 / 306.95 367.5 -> 0.01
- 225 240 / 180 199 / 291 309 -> -0.01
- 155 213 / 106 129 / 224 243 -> 0.18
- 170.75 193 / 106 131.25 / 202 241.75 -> 0.02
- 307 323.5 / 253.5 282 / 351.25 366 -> -0.01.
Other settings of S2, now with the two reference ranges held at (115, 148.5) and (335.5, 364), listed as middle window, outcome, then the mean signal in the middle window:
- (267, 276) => -0.9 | 1.23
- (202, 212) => 0.5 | 0.949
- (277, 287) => -1.6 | 1.32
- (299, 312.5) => -0.6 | 1.23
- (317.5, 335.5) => 0.0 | 1.22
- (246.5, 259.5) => -0.7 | 1.15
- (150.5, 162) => 3.1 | 0.659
